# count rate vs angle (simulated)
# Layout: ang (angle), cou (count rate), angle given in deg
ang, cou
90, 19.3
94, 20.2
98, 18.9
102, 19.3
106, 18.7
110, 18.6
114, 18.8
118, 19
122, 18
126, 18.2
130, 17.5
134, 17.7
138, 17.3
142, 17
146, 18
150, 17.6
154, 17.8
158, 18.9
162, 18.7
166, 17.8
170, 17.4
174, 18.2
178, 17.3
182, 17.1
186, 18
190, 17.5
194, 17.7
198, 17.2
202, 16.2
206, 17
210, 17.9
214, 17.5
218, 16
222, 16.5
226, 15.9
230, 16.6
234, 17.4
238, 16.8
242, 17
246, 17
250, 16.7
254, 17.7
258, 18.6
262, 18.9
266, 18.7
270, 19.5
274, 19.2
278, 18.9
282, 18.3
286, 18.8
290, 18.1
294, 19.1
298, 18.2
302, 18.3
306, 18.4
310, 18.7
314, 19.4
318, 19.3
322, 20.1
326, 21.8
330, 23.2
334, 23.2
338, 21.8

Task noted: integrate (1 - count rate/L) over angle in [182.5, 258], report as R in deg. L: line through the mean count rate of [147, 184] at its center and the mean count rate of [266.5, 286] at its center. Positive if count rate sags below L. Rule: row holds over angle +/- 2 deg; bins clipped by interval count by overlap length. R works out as 5.4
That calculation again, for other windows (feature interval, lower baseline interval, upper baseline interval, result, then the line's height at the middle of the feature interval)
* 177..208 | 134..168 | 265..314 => 1.5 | 18.1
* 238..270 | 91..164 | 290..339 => 2.7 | 19.5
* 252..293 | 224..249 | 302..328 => -1.5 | 18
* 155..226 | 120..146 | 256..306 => 2.5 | 18.1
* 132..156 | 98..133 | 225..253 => 0.7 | 18.1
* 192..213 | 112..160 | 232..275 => 0.9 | 18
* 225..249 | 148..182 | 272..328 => 2.2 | 18.5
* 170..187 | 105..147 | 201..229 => -0.3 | 17.3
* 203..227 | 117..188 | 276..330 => 2.1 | 18.4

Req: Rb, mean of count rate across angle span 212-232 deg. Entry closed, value 16.5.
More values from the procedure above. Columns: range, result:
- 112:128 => 18.5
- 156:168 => 18.5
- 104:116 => 18.7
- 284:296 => 18.7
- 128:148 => 17.5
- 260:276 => 19.1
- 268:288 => 18.9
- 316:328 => 20.4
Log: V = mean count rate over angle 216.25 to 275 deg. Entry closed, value 17.5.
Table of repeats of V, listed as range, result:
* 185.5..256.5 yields 17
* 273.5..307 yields 18.6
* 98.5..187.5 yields 18.1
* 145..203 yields 17.7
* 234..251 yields 16.9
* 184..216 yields 17.4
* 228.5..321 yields 18.3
